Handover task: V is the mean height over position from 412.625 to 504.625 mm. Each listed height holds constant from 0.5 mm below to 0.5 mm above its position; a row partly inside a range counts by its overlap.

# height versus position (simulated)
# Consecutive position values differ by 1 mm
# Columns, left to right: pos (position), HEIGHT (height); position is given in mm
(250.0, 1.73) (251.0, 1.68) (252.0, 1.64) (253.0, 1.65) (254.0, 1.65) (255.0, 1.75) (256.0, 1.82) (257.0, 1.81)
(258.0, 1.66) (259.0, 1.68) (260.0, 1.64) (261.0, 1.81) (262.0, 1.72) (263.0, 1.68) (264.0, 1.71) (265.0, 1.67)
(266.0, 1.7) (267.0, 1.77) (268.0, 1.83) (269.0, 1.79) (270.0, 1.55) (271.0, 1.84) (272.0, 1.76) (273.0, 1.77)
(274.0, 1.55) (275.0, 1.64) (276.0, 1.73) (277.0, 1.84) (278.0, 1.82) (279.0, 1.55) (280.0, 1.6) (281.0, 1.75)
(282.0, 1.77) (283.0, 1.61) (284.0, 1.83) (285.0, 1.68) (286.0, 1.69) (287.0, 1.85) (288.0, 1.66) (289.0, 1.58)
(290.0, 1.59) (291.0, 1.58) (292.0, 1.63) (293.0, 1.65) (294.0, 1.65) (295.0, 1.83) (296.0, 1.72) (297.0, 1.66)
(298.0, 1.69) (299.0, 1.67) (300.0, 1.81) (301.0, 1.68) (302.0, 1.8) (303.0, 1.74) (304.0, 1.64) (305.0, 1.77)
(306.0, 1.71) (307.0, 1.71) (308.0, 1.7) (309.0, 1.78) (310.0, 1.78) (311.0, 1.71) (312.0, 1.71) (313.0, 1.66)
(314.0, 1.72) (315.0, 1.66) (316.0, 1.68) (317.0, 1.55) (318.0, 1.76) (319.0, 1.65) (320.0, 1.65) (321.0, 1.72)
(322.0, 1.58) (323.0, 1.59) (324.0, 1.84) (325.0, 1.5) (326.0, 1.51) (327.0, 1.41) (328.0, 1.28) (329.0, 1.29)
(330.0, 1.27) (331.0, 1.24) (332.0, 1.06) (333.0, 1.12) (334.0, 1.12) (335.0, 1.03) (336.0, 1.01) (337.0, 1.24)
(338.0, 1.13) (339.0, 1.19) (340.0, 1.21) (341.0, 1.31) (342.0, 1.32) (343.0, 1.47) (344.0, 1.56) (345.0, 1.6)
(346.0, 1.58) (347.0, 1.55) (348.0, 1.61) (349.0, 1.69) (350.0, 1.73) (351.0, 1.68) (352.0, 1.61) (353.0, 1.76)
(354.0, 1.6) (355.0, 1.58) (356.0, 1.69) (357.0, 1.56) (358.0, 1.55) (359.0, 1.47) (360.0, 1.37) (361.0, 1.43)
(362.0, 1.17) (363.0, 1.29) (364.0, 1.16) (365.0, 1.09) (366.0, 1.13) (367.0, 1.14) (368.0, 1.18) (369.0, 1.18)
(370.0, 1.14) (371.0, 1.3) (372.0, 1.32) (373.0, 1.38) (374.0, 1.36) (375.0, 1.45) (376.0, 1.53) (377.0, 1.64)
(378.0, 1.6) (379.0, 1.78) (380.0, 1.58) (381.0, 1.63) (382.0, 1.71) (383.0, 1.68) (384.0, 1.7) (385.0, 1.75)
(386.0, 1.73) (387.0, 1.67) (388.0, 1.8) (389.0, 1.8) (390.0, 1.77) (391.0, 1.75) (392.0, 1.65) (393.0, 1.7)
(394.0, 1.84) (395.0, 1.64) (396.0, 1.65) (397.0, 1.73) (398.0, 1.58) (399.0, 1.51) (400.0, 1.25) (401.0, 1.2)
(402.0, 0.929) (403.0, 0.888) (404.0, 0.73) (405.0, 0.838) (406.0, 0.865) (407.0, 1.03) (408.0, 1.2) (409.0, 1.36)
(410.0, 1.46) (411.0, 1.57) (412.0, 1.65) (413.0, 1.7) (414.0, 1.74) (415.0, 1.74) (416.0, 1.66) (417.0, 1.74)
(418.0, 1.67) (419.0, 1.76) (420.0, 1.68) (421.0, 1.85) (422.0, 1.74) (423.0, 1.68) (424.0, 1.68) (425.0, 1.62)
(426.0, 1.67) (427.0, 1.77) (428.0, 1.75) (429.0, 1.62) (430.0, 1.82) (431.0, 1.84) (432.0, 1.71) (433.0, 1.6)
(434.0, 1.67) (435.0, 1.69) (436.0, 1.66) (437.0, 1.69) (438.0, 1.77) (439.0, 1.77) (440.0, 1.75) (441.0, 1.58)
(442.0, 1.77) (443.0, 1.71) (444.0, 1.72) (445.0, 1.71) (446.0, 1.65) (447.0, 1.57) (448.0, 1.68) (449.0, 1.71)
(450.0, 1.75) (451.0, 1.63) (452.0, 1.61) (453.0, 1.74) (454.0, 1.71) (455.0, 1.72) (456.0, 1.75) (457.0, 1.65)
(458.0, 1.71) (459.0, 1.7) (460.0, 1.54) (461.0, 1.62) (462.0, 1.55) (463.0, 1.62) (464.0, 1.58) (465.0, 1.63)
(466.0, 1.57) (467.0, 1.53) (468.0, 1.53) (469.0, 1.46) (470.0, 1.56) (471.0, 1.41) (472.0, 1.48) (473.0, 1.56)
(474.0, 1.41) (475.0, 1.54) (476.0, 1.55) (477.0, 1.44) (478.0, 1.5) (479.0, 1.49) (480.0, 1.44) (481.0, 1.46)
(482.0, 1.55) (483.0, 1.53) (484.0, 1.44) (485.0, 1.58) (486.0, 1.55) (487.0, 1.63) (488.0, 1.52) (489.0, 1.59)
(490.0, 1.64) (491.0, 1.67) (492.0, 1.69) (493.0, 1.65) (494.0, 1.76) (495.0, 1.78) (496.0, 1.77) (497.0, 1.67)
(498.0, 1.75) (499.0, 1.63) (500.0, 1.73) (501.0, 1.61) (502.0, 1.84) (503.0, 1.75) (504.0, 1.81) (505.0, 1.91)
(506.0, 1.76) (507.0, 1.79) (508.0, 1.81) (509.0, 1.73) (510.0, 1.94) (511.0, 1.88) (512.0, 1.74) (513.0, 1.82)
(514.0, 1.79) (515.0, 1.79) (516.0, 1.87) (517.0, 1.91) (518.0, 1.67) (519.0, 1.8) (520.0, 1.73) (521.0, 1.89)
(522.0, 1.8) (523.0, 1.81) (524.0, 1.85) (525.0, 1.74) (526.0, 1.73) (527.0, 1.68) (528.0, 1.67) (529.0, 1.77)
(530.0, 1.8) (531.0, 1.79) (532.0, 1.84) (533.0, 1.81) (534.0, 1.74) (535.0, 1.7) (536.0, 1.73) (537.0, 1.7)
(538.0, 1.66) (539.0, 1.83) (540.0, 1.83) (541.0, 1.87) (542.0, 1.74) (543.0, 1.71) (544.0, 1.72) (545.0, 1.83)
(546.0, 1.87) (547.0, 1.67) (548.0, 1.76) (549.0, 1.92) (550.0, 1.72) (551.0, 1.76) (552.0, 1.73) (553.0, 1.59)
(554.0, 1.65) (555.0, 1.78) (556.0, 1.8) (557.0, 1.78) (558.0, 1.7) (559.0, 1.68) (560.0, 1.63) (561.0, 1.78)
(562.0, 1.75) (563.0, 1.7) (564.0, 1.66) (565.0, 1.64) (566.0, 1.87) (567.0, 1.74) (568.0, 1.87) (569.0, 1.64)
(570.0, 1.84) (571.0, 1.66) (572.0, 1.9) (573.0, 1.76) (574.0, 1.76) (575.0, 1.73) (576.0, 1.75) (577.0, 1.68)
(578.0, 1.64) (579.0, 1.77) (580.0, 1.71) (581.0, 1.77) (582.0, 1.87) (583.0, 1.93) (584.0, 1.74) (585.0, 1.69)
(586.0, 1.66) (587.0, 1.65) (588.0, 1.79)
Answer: 1.65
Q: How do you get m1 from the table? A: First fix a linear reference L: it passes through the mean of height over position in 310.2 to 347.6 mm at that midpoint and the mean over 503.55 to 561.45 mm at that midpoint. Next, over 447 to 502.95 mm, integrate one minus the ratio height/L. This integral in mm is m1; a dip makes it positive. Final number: 2.4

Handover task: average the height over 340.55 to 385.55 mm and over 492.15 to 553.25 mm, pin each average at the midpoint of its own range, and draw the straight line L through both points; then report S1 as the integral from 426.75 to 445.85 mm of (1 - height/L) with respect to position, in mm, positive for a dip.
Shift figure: -1.2 mm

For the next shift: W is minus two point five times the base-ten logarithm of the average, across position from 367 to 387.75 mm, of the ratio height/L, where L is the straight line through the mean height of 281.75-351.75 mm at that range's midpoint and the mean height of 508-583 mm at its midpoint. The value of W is 0.08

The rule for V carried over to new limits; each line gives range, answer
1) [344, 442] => 1.54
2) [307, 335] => 1.53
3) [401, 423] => 1.42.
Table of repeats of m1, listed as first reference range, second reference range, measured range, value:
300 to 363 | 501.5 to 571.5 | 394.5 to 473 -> 3.11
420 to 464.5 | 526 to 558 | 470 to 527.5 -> 1.55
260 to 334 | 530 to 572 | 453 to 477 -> 1.88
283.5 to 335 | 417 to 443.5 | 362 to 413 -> 7.48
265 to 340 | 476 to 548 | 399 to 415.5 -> 3.92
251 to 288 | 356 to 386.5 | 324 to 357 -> 2.28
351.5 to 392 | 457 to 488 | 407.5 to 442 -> -3.43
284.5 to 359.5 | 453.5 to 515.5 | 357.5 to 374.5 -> 3.33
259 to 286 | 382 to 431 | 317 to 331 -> 1.06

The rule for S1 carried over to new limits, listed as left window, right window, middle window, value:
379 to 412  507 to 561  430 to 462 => -2.08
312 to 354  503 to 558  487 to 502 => 0.36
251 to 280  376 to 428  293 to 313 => -0.59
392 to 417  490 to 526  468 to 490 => 2.08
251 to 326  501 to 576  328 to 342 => 4.35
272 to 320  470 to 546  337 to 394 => 6.66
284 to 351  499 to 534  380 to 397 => -0.75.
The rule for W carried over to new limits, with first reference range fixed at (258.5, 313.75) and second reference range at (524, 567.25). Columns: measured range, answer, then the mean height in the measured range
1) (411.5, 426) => 0.01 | 1.71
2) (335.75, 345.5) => 0.29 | 1.31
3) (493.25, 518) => -0.02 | 1.78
